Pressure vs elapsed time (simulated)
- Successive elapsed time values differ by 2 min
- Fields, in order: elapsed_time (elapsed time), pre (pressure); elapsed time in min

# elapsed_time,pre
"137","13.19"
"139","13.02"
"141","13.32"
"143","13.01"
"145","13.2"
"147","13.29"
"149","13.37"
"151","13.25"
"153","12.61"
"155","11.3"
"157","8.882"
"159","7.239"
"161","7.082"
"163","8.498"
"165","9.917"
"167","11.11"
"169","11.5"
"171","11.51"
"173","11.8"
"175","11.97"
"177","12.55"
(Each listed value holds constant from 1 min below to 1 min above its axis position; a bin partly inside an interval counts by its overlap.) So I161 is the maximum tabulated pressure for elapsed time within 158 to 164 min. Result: 8.498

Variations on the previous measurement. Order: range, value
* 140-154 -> 13.37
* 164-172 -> 11.51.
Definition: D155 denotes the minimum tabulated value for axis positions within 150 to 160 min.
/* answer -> 7.239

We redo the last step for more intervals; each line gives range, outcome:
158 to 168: 7.082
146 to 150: 13.29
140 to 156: 11.3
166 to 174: 11.11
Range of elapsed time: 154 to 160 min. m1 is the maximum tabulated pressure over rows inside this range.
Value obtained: 11.3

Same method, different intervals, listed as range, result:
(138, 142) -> 13.32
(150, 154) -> 13.25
